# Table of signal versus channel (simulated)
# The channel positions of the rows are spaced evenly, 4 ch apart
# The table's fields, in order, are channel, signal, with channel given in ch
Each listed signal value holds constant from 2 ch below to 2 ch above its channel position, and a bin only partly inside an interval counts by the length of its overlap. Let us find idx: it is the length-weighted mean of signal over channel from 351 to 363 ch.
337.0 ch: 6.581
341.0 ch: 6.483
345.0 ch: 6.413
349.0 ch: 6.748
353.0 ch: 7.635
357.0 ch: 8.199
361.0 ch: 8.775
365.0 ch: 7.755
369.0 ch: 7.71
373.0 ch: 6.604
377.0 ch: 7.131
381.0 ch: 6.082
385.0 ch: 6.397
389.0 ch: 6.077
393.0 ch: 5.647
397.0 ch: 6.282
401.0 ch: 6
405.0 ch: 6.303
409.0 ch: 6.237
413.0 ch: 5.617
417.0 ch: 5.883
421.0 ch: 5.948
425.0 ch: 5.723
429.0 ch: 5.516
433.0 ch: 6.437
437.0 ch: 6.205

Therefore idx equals 8.2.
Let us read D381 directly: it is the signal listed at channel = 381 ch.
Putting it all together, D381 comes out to 6.082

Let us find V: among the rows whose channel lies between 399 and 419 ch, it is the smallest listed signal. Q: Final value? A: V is 5.617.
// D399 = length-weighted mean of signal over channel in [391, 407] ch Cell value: 6.06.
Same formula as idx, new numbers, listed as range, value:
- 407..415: 5.93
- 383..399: 6.1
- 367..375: 7.16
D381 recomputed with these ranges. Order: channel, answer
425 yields 5.723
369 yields 7.71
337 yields 6.581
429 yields 5.516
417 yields 5.883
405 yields 6.303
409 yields 6.237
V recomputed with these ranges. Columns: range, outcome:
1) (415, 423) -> 5.883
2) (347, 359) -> 6.748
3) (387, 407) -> 5.647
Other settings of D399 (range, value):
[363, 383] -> 7.06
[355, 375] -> 7.81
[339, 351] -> 6.55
